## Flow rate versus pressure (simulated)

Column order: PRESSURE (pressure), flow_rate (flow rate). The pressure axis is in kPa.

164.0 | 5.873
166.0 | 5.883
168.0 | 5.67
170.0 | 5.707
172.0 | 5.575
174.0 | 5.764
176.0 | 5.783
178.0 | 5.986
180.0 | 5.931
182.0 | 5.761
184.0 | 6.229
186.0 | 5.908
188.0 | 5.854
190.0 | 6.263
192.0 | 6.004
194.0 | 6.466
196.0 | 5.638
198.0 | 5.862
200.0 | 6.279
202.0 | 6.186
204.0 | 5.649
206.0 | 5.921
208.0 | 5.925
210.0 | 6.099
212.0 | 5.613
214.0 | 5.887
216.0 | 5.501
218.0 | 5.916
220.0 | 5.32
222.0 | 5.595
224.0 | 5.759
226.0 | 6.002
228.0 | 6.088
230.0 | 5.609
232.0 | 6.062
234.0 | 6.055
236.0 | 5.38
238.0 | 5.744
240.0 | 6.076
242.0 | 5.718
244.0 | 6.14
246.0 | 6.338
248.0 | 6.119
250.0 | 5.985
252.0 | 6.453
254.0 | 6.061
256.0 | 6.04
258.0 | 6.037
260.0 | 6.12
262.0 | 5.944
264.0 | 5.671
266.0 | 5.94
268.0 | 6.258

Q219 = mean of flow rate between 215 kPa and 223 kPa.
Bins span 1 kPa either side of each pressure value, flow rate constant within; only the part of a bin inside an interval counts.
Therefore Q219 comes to 5.58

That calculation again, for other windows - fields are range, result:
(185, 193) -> 6.01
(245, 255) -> 6.19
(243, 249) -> 6.2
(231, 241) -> 5.86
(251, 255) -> 6.26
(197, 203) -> 6.11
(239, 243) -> 5.9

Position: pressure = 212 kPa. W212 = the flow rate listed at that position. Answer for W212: 5.613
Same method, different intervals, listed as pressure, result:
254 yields 6.061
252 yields 6.453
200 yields 6.279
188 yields 5.854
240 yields 6.076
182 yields 5.761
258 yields 6.037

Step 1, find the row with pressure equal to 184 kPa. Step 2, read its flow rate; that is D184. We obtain 6.229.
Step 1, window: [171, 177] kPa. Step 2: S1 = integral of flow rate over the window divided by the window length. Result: 5.71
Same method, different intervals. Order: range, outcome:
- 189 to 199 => 6.05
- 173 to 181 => 5.87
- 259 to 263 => 6.03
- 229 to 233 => 5.84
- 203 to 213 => 5.84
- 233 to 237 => 5.72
